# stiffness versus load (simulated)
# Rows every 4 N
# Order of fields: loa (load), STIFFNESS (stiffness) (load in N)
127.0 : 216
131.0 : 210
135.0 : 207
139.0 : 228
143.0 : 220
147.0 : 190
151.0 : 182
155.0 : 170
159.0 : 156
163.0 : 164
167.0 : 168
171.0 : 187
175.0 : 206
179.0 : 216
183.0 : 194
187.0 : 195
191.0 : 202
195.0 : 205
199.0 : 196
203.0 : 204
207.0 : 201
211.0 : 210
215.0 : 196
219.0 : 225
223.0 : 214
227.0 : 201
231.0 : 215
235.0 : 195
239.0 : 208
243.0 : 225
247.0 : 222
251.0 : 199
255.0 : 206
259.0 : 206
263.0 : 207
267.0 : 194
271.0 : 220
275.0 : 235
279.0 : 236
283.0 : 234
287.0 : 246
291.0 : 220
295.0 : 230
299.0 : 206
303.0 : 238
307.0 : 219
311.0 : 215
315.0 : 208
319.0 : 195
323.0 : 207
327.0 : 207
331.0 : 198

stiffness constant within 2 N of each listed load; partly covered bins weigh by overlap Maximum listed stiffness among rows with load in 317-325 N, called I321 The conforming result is 207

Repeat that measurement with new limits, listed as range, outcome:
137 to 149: 228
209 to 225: 225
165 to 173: 187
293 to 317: 238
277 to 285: 236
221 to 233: 215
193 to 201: 205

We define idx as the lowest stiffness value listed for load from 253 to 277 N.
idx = 194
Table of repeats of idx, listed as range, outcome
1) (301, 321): 195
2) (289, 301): 206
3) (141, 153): 182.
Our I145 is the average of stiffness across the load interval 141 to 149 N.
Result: 205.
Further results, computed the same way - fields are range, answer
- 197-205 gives 200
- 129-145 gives 216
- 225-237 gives 204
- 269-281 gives 230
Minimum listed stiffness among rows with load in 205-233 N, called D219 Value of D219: 196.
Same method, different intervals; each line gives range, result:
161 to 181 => 164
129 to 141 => 207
